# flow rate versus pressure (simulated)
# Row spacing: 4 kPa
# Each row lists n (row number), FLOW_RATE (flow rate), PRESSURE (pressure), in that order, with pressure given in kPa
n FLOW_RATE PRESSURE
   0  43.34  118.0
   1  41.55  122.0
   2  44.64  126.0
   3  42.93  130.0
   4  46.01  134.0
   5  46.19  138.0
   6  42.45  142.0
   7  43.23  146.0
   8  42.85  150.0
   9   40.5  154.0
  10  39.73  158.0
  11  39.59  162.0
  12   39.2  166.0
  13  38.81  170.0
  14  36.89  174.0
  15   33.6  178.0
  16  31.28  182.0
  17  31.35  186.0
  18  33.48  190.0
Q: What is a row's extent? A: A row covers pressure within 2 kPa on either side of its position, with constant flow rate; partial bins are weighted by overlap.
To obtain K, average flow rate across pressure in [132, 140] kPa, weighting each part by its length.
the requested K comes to 46.1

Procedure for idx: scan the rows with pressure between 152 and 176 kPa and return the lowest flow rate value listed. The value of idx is 36.89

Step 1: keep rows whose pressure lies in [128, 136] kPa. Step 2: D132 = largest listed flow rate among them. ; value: 46.01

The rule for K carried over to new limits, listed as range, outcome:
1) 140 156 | 42.3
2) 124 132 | 43.8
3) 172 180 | 35.2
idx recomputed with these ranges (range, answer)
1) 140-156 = 40.5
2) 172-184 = 31.28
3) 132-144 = 42.45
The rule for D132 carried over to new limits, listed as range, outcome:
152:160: 40.5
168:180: 38.81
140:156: 43.23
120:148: 46.19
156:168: 39.73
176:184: 33.6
